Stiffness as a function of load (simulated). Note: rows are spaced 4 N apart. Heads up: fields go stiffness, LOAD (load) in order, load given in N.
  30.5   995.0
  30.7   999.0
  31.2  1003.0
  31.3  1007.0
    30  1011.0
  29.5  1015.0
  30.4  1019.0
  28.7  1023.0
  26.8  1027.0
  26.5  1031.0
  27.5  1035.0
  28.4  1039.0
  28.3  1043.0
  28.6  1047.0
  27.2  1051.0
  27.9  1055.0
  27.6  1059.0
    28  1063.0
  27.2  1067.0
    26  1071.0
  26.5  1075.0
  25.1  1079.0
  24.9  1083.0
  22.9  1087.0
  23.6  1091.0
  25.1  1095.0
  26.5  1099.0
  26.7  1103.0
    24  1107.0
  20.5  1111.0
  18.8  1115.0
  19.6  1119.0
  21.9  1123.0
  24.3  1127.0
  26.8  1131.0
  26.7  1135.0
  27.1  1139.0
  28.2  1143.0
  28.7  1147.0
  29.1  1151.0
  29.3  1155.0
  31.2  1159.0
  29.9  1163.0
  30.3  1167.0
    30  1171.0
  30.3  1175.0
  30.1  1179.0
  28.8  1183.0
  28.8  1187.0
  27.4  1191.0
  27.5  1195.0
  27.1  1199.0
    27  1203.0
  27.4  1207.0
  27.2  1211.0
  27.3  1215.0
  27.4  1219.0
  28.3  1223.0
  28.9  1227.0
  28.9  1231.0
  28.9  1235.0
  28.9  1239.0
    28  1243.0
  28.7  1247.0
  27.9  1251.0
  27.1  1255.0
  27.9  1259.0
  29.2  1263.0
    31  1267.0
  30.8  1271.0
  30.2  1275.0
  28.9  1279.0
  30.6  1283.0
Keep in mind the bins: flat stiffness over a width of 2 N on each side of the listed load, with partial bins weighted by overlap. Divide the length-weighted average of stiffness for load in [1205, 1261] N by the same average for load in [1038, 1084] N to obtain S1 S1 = 1.03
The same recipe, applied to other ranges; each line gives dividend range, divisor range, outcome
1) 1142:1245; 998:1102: 1.04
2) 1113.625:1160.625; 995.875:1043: 0.89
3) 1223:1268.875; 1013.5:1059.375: 1.02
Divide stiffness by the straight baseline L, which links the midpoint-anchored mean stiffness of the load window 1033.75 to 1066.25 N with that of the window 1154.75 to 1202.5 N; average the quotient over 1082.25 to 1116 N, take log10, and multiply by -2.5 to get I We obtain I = 0.19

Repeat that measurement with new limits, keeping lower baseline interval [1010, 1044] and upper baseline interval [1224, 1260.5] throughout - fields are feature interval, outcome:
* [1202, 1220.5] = 0.04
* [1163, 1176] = -0.07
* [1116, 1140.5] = 0.18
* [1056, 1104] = 0.10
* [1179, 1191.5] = -0.01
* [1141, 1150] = -0.01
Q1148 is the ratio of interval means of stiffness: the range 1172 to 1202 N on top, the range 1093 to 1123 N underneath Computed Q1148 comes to 1.24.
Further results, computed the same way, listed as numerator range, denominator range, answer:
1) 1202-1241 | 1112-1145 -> 1.17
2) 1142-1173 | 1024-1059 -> 1.07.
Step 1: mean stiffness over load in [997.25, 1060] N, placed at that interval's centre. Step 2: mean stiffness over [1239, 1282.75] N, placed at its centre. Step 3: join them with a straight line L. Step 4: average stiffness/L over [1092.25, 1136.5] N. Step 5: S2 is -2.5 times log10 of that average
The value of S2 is 0.22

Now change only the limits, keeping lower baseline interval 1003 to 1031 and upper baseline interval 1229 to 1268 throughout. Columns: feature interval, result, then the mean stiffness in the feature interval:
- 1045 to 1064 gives 0.05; 27.9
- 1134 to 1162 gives 0.01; 28.7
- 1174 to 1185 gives -0.03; 29.7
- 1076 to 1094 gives 0.20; 24.3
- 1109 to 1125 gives 0.39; 20.2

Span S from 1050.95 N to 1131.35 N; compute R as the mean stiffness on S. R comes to 24.7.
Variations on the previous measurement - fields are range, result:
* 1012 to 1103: 27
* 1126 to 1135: 25.9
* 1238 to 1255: 28.2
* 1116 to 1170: 27.1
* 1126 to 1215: 28.3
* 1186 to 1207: 27.5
